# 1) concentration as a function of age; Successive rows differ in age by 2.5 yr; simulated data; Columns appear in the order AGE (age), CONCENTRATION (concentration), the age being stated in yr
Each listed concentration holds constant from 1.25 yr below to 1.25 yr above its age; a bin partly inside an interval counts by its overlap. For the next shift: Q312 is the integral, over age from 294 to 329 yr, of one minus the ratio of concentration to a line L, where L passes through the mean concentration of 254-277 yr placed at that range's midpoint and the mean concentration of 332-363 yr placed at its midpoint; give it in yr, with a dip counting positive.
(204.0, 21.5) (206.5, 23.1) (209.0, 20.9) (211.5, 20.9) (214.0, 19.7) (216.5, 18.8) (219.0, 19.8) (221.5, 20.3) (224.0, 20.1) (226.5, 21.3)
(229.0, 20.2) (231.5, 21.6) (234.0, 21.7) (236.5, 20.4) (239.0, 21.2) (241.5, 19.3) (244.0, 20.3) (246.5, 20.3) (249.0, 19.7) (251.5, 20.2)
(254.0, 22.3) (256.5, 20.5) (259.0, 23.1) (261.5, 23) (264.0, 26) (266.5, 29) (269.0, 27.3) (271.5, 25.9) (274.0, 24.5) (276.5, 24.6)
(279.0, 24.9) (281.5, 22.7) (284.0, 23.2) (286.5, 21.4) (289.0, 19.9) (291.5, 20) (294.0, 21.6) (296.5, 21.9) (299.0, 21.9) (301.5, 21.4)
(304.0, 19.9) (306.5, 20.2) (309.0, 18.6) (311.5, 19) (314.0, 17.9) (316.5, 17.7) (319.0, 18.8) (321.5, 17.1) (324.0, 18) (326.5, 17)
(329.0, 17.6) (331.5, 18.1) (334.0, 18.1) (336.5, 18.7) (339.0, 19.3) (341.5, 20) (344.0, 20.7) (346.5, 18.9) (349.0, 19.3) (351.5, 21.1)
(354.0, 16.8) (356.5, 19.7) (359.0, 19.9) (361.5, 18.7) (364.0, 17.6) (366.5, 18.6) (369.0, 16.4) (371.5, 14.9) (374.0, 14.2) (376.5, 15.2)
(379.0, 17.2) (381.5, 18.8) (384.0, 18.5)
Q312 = 3.99 yr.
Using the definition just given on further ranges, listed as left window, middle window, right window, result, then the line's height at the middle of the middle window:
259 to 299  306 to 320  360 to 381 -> 1.63 yr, 21.1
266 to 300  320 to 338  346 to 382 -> 2.09 yr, 20.2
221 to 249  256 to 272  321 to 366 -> -4.04 yr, 20.1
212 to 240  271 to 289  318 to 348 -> -3.72 yr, 19.5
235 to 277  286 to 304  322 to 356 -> -0.17 yr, 20.9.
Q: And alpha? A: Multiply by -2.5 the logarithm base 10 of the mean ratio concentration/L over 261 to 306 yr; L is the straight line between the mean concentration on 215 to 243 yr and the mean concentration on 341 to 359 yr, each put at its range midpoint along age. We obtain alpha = -0.162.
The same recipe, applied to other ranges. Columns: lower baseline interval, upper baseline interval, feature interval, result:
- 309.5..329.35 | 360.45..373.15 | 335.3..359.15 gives -0.12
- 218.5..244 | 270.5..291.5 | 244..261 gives 0.03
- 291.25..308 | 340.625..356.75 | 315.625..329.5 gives 0.15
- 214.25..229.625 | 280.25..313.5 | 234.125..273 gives -0.11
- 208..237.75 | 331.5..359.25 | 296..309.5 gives -0.06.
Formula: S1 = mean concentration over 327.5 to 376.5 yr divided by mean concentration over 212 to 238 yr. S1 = 0.9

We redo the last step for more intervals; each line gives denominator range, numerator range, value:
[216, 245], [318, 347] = 0.90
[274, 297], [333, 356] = 0.86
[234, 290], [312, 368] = 0.82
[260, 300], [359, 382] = 0.72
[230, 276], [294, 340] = 0.84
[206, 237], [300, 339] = 0.90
